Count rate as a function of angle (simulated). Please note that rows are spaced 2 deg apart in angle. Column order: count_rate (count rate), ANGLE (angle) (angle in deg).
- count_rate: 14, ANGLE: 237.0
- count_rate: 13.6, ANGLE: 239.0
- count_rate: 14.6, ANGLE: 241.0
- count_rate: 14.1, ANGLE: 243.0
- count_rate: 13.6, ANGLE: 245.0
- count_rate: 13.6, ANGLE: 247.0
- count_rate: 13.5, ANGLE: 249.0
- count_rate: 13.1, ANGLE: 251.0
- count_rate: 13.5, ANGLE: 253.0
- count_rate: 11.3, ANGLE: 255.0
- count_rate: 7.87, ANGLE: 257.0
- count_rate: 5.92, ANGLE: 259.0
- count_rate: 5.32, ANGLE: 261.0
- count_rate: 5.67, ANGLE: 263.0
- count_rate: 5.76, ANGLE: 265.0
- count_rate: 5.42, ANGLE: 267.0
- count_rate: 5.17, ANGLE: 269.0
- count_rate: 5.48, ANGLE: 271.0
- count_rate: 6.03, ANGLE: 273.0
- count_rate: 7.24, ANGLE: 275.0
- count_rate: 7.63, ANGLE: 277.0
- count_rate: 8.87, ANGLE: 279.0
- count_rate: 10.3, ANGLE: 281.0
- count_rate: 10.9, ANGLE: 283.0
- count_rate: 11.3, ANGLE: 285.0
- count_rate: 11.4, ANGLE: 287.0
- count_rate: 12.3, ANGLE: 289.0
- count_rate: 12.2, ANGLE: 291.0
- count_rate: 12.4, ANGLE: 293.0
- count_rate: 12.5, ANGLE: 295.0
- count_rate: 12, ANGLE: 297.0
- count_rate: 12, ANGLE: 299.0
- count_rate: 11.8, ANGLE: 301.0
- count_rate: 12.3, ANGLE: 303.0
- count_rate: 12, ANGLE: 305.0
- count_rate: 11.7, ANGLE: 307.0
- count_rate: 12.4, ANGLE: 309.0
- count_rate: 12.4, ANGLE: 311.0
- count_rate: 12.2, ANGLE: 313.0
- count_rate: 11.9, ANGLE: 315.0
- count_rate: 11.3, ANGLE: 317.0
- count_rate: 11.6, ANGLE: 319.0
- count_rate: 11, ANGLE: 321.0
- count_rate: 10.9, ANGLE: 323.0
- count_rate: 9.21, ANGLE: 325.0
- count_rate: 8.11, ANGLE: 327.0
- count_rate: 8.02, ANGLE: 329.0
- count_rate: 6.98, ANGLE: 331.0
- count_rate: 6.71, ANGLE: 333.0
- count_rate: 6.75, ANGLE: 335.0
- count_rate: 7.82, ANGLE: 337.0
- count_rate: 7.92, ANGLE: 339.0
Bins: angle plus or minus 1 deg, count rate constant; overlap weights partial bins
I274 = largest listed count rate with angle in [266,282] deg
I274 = 10.3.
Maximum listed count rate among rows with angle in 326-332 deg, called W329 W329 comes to 8.11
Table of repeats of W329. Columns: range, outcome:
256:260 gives 7.87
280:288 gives 11.4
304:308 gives 12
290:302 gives 12.5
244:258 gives 13.6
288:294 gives 12.4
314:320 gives 11.9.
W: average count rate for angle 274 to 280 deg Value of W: 7.91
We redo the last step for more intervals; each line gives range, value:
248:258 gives 11.9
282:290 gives 11.5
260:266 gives 5.58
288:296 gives 12.3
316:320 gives 11.4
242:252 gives 13.6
